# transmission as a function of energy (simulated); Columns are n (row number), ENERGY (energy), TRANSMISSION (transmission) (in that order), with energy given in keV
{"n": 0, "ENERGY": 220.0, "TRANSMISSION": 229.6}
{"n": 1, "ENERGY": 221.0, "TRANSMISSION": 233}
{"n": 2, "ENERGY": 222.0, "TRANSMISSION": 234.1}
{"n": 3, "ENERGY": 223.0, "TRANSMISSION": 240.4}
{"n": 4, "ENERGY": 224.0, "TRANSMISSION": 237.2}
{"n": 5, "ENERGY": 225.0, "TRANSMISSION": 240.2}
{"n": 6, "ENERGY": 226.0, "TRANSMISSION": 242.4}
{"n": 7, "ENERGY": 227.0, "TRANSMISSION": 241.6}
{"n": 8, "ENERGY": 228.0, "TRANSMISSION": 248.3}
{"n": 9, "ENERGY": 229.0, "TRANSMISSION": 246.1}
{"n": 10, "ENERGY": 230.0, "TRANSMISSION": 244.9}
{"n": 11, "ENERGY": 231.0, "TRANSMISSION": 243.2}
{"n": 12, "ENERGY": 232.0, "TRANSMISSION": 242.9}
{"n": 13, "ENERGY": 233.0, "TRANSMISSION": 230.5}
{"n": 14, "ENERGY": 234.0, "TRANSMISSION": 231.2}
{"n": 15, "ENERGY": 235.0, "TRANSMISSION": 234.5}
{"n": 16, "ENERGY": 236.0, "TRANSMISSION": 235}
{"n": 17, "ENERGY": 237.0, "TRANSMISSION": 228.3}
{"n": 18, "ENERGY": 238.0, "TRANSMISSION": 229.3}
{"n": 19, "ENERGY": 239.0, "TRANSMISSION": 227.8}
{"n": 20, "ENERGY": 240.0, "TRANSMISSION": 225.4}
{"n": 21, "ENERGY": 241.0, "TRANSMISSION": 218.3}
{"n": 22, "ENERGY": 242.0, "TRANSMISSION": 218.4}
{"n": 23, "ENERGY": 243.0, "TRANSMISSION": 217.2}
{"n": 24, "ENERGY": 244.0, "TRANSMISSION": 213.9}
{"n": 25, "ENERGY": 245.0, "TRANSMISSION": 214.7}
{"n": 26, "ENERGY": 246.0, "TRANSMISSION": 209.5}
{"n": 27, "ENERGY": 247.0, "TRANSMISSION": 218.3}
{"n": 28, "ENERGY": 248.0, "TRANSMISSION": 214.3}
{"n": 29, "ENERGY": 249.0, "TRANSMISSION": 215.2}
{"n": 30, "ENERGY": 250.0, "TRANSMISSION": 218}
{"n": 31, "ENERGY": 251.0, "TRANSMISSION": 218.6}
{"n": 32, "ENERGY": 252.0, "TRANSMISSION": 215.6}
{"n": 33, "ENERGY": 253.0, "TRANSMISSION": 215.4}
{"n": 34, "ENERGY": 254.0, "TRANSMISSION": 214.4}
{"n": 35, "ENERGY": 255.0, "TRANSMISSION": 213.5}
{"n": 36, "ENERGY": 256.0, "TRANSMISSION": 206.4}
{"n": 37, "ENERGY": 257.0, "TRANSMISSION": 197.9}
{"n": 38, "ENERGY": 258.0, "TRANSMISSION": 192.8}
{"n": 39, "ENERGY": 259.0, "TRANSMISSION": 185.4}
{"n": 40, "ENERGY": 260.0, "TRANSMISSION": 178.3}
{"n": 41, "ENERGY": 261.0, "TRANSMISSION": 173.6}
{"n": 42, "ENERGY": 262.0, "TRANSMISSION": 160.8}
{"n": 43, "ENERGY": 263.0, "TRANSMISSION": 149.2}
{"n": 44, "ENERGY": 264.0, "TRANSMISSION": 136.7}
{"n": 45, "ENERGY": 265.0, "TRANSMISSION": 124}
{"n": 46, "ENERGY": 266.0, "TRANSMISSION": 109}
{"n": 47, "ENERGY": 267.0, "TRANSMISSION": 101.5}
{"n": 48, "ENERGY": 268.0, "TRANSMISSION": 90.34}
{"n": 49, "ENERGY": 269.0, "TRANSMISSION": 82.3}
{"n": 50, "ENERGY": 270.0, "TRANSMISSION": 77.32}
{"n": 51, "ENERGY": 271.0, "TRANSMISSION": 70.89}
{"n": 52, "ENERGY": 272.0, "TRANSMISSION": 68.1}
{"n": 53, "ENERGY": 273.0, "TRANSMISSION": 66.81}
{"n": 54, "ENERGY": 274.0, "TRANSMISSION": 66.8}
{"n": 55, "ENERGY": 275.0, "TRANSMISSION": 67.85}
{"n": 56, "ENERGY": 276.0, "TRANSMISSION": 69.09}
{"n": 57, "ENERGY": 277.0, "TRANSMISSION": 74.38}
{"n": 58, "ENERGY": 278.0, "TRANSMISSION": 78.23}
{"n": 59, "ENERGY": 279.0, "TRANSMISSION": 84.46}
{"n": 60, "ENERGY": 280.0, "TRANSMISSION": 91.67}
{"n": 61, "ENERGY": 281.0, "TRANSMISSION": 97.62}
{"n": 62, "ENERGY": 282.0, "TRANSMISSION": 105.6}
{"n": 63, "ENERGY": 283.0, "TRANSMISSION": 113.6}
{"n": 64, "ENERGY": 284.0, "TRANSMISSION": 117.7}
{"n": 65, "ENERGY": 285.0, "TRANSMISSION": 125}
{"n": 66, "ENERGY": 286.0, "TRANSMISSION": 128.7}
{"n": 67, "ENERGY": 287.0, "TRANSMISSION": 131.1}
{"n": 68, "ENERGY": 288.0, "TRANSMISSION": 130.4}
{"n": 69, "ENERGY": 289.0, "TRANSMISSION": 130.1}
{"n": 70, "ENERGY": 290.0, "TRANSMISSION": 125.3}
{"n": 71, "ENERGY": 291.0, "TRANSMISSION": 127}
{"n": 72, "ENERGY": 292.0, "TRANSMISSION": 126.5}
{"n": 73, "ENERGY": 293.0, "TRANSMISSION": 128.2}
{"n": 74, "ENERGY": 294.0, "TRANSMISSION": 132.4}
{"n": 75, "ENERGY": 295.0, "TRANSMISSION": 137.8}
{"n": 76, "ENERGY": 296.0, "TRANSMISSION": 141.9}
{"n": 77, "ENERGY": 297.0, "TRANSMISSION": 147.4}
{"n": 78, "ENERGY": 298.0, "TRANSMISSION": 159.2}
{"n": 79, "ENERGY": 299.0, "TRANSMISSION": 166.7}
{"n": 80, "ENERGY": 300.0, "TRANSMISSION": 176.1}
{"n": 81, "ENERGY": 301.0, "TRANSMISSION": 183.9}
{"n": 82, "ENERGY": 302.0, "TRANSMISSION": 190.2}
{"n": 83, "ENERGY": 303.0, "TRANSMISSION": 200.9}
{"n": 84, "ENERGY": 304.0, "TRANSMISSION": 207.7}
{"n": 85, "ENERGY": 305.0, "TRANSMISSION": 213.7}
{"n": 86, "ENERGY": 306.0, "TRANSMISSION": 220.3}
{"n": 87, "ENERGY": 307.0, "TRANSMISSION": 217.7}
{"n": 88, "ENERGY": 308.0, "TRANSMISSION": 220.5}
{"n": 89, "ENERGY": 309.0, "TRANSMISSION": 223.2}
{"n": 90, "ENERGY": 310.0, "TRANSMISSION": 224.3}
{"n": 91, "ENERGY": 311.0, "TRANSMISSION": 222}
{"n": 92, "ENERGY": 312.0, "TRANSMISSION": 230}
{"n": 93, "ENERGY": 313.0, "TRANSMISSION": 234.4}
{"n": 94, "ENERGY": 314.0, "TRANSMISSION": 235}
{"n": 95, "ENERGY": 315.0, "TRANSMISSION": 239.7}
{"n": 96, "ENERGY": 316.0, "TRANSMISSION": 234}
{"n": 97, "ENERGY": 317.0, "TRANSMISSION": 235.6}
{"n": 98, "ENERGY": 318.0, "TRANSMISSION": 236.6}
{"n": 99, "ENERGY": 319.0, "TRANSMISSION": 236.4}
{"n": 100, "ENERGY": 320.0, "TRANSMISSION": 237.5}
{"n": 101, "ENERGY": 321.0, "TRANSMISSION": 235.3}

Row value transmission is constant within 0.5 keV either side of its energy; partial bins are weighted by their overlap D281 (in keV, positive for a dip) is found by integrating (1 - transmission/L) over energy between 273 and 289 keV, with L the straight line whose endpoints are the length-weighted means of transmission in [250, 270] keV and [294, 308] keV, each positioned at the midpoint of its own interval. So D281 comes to 6.9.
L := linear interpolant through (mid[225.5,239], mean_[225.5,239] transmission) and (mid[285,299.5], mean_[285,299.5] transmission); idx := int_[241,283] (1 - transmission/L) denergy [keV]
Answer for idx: 9.4 keV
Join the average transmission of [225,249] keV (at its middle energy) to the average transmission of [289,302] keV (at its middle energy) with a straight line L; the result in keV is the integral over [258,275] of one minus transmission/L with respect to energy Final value 6.63 keV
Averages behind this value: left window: 229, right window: 147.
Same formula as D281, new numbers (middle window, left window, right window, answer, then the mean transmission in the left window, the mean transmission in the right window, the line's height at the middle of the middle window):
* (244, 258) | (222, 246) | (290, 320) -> 0.67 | 232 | 194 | 223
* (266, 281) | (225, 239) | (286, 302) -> 8.18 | 238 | 144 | 175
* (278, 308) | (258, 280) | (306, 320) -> 5.10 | 107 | 230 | 174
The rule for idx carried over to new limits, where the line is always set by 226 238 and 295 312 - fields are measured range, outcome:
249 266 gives 2.8 keV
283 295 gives 4.5 keV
